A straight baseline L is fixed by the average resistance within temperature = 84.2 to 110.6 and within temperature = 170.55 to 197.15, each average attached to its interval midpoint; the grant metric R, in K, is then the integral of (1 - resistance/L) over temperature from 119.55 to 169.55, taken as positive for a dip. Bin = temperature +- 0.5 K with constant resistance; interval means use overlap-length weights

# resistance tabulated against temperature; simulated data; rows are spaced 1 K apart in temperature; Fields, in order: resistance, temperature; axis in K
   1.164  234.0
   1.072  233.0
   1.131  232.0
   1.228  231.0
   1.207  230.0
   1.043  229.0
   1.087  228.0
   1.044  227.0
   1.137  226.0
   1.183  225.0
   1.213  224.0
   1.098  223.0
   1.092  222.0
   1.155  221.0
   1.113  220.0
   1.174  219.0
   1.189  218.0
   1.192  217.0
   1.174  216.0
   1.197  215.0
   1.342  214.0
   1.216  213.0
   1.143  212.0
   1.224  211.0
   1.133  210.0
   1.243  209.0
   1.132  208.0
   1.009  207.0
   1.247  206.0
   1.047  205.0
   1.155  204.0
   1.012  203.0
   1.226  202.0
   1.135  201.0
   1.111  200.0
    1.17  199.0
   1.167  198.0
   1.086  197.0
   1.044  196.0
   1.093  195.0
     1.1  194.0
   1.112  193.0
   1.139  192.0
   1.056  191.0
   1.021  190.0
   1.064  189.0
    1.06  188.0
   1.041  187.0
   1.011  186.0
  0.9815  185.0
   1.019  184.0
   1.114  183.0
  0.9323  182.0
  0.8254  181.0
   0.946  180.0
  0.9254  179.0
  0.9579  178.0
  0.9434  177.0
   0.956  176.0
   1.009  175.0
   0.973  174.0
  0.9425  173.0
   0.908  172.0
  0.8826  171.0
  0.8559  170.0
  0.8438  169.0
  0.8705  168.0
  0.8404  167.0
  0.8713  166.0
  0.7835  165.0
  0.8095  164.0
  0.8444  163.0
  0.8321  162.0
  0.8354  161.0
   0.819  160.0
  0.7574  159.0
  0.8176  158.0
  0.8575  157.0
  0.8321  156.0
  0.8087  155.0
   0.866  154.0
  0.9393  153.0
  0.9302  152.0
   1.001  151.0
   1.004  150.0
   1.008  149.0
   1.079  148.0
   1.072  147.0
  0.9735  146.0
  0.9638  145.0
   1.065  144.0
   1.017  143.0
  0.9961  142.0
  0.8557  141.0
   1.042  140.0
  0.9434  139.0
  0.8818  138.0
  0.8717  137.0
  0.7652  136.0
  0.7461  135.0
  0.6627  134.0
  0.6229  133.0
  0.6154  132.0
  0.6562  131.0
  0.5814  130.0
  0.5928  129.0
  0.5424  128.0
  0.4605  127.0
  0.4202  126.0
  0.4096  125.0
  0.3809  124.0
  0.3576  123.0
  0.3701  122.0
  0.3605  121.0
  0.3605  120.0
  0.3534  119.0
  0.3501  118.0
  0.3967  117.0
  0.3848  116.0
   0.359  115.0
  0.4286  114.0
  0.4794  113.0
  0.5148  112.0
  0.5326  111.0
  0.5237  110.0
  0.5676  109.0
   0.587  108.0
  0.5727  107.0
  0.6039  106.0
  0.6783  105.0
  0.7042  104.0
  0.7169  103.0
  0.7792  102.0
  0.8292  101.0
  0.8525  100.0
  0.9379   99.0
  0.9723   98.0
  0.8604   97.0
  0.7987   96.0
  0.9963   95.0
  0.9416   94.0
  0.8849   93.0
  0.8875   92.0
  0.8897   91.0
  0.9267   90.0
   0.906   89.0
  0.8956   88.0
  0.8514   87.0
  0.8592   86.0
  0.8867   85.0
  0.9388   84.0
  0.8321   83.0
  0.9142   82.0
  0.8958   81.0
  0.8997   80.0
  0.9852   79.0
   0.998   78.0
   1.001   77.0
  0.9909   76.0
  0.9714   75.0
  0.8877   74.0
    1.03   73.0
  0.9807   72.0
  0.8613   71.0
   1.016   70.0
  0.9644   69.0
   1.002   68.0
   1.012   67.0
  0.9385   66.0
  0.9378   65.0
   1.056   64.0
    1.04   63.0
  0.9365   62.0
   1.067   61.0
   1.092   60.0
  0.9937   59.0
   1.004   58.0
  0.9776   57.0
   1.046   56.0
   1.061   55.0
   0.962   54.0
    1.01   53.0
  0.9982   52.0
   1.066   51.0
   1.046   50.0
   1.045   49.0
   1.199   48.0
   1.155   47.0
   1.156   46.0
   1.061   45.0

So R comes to 7.7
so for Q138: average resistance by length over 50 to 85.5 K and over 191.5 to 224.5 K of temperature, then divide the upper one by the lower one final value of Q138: 1.17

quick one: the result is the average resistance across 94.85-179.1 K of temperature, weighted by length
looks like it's 0.751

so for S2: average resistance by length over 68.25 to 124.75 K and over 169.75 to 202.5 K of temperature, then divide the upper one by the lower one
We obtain 1.38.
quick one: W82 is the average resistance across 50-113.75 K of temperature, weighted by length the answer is 0.885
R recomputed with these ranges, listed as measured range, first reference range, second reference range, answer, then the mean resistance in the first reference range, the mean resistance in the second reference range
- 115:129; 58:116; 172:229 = 7.9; 0.848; 1.09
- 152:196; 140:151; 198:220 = 5.9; 1.01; 1.16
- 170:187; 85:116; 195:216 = 1.4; 0.741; 1.15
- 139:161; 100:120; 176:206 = -4.0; 0.548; 1.05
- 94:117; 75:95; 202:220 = 6.9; 0.918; 1.17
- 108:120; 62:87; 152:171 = 6.1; 0.952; 0.842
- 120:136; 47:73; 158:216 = 7.8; 1.02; 1.02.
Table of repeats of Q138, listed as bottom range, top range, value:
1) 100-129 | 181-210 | 2.14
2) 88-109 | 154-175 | 1.05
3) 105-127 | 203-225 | 2.59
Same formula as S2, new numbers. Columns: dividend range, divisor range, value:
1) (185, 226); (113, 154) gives 1.63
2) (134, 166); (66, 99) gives 0.97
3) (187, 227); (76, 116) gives 1.45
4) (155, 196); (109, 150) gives 1.43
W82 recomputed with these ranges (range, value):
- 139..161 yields 0.936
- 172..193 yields 0.997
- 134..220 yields 1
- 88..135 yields 0.626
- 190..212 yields 1.12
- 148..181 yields 0.892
